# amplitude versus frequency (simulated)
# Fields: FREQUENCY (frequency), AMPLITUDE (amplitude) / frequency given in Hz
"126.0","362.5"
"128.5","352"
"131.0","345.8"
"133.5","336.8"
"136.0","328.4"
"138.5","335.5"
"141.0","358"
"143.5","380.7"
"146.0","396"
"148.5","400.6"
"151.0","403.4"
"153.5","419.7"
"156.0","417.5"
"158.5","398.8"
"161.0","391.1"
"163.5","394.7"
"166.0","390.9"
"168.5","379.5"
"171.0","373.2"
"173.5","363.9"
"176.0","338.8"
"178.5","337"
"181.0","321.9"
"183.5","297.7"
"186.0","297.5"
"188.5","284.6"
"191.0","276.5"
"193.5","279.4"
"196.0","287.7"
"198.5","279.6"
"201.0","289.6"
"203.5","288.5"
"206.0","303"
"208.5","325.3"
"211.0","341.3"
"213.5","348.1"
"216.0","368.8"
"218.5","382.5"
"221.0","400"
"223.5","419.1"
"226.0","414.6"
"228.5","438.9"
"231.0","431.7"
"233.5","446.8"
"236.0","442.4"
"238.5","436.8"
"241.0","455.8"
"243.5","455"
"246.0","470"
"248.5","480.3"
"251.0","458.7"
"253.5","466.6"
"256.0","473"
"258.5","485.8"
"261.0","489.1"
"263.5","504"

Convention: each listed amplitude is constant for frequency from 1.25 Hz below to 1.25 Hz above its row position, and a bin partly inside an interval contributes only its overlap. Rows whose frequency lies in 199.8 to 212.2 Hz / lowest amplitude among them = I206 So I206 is 288.5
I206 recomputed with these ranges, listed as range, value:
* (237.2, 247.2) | 436.8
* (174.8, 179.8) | 337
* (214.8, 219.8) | 368.8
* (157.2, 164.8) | 391.1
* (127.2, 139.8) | 328.4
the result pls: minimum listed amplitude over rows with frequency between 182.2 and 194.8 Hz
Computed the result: 276.5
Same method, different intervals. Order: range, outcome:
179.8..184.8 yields 297.7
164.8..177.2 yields 338.8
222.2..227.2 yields 414.6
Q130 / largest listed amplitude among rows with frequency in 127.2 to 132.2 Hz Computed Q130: 352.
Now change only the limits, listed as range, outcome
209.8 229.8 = 438.9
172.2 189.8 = 363.9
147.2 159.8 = 419.7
